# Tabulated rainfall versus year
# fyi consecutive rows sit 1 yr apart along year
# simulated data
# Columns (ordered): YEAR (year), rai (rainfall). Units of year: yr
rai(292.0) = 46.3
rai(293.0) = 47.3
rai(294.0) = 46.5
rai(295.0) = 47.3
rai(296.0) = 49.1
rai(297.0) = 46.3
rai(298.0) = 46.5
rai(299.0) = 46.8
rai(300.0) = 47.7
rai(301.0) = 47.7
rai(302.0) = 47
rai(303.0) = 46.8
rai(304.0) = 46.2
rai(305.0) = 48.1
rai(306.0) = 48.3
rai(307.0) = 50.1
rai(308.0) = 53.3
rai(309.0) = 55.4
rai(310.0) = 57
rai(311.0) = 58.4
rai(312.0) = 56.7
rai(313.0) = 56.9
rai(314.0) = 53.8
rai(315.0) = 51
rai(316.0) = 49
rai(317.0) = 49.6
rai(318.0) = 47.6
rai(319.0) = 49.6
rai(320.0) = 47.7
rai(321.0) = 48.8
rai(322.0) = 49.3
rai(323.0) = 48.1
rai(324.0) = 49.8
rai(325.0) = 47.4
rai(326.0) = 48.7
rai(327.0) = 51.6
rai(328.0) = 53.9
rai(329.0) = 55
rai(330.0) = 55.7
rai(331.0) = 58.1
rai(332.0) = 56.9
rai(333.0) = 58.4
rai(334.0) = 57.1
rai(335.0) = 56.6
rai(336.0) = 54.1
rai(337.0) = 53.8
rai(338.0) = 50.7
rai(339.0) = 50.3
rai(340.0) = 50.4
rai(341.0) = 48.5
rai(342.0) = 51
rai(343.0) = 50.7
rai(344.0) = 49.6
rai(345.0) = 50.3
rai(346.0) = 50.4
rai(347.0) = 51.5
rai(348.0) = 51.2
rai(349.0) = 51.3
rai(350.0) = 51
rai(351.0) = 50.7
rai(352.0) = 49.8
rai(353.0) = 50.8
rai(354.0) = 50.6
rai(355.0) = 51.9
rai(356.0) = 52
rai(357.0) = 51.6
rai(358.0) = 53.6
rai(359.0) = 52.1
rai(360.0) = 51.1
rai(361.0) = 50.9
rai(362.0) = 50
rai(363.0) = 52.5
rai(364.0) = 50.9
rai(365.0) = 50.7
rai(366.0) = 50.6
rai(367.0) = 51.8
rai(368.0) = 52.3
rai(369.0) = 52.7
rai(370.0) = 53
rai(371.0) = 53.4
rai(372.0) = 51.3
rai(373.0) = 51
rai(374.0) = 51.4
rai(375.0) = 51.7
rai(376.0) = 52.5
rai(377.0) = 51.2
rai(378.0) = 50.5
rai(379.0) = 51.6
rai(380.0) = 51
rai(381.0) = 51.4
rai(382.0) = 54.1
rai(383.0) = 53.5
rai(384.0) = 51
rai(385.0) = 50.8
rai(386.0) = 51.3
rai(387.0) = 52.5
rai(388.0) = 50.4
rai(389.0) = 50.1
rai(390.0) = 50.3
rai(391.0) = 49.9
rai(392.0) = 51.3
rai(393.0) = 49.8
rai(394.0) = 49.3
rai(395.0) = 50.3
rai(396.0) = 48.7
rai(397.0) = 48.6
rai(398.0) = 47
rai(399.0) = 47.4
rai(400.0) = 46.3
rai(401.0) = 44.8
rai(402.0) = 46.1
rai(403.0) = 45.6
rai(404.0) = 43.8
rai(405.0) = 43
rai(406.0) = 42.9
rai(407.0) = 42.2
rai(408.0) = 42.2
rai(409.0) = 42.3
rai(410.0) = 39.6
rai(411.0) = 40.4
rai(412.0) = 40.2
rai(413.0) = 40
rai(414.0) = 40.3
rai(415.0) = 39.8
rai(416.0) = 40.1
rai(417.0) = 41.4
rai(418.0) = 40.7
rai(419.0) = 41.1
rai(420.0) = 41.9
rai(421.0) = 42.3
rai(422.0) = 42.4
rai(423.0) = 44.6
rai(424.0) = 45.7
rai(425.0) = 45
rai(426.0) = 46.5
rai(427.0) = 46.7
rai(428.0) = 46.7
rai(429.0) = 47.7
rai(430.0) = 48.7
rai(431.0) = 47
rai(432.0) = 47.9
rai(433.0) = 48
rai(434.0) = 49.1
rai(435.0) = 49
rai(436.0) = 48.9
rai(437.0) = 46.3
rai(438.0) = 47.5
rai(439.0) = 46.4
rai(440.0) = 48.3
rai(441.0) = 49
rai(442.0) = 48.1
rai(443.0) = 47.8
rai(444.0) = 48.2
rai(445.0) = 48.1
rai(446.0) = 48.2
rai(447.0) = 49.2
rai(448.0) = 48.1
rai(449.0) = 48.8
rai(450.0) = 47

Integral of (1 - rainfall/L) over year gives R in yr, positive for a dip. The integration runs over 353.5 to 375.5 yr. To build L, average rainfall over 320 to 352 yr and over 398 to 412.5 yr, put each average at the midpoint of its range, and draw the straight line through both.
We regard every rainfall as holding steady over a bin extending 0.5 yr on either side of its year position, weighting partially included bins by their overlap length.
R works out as -1.5 yr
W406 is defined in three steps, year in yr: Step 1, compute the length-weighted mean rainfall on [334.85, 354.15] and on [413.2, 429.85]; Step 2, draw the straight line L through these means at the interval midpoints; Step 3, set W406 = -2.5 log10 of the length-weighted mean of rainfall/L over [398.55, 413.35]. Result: 0.04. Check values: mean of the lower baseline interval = 51.1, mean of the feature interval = 43.1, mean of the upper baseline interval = 43.4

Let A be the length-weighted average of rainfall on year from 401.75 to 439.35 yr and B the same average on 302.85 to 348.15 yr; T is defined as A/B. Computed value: 0.85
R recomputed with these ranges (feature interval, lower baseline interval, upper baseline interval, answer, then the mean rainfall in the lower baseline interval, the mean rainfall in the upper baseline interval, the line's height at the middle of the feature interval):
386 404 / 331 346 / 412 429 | -1.0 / 52.8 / 42.9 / 46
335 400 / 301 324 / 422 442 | -2.6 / 50.8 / 47.2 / 49.1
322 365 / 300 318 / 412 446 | -2.0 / 51.3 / 45.5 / 49.6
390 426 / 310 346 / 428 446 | 3.5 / 52.2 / 48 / 49.1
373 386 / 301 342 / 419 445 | -0.7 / 51.8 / 46.7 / 49.1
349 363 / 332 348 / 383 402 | 0.0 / 52.3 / 49.5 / 51.5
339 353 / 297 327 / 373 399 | 0.0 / 50.1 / 50.7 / 50.4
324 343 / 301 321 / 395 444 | -1.3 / 51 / 45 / 49.8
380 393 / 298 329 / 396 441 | -1.4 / 50.4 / 44.7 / 46.4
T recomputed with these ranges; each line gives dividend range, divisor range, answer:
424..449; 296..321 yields 0.95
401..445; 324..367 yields 0.86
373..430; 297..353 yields 0.91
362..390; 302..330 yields 1.01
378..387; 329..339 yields 0.93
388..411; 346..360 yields 0.90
